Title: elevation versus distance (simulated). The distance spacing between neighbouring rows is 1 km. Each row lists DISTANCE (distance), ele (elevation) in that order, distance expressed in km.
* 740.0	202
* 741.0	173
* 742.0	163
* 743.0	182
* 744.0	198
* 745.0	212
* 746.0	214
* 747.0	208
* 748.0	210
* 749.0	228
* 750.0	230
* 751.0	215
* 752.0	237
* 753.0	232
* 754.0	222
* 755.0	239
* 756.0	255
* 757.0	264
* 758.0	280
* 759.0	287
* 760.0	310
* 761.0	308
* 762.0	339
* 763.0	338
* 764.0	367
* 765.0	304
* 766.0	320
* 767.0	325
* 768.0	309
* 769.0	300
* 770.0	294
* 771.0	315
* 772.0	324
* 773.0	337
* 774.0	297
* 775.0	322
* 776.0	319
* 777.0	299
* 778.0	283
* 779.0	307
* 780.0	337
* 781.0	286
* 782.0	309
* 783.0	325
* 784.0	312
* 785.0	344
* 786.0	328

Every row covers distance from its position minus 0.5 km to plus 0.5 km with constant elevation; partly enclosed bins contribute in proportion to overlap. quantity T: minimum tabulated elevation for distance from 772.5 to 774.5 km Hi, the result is 297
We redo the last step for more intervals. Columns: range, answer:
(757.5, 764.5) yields 280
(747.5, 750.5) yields 210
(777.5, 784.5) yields 283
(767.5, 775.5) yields 294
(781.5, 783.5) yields 309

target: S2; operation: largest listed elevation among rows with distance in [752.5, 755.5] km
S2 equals 239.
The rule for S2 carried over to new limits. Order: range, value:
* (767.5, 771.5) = 315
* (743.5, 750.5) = 230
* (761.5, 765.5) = 367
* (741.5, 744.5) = 198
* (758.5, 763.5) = 339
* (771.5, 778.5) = 337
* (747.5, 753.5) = 237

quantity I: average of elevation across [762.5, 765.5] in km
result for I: 336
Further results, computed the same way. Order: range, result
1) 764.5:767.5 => 316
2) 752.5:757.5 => 242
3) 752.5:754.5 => 227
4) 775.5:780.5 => 309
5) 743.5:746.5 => 208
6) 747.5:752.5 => 224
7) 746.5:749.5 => 215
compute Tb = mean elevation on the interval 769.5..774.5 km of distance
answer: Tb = 313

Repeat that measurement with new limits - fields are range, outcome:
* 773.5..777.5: 309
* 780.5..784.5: 308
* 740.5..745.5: 186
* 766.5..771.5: 309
